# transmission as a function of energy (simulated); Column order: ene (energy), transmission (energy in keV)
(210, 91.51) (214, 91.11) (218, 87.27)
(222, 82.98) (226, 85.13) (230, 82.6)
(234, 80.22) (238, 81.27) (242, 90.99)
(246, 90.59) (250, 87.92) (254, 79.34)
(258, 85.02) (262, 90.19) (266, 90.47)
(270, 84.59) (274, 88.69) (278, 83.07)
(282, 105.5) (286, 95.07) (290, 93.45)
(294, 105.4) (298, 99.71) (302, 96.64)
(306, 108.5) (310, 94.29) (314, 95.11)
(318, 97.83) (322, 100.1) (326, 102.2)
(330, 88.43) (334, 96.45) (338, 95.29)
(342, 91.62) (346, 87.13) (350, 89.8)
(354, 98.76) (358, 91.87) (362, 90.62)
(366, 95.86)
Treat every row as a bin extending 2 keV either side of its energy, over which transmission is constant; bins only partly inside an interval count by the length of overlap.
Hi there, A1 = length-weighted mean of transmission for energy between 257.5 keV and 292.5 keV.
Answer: 91.1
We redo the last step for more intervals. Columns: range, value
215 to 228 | 85.6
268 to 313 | 95.9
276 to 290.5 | 94.4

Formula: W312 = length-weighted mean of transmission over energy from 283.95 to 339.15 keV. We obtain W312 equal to 97.8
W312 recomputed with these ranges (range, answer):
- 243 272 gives 87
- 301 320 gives 98.6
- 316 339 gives 96.8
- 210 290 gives 87.7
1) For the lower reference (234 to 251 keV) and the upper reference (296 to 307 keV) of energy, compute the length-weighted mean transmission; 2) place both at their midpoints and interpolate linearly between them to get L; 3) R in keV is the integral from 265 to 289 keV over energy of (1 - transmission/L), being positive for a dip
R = 0.95 keV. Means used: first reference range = 86.8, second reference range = 101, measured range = 91.4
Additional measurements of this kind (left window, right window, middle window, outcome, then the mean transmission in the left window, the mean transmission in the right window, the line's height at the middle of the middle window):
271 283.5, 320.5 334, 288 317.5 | -1.54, 91.3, 96.7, 94.1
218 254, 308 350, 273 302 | -1.86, 85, 94.6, 90.3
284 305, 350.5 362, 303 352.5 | 0.20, 98.6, 93.8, 96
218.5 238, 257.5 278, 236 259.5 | -0.19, 82.9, 87.5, 85.2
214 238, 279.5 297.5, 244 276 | 1.82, 84.1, 99.4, 92.4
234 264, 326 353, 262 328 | -4.97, 86.1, 92.5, 89.3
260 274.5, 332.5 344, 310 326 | -0.89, 88.5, 94.4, 92.7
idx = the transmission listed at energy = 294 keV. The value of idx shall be 105.4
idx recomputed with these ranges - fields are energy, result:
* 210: 91.51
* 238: 81.27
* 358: 91.87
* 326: 102.2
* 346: 87.13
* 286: 95.07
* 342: 91.62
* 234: 80.22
